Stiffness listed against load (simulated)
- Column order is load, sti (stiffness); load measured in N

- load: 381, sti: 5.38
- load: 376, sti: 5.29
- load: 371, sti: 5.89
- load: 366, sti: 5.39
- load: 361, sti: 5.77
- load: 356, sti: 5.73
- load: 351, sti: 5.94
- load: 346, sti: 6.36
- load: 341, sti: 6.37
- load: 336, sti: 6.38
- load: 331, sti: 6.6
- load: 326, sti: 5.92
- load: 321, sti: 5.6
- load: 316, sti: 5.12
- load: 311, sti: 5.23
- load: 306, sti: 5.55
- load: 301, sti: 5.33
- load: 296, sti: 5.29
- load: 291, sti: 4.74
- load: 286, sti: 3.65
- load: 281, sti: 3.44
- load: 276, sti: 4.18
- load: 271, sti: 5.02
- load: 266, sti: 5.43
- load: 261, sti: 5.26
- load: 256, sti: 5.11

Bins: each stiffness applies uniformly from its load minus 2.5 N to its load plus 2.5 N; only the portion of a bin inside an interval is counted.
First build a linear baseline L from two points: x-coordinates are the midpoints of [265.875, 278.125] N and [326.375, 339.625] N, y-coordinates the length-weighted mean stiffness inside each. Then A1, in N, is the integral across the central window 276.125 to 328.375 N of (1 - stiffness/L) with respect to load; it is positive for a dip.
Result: 6.1 N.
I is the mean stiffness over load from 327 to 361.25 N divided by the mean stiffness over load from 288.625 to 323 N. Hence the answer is 1.2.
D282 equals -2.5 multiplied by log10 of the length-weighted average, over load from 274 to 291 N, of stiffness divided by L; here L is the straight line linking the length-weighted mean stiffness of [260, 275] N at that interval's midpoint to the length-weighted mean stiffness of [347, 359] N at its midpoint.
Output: 0.33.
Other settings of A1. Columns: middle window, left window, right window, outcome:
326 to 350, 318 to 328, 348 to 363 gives -2.4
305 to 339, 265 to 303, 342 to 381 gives -4.0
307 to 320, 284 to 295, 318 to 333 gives 0.4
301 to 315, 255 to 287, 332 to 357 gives 0.1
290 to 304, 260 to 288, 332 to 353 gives -0.3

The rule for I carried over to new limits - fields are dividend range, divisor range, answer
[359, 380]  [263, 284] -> 1.23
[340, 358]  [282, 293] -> 1.50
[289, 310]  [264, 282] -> 1.14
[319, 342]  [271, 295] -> 1.47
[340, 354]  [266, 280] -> 1.34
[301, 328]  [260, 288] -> 1.22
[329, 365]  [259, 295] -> 1.35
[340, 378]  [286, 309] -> 1.15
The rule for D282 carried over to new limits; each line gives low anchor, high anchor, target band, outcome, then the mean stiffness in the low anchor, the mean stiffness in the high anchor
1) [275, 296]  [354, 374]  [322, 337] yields -0.24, 4.14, 5.68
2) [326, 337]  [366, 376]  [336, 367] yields 0.00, 6.38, 5.62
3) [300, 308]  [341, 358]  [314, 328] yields 0.03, 5.45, 6.07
